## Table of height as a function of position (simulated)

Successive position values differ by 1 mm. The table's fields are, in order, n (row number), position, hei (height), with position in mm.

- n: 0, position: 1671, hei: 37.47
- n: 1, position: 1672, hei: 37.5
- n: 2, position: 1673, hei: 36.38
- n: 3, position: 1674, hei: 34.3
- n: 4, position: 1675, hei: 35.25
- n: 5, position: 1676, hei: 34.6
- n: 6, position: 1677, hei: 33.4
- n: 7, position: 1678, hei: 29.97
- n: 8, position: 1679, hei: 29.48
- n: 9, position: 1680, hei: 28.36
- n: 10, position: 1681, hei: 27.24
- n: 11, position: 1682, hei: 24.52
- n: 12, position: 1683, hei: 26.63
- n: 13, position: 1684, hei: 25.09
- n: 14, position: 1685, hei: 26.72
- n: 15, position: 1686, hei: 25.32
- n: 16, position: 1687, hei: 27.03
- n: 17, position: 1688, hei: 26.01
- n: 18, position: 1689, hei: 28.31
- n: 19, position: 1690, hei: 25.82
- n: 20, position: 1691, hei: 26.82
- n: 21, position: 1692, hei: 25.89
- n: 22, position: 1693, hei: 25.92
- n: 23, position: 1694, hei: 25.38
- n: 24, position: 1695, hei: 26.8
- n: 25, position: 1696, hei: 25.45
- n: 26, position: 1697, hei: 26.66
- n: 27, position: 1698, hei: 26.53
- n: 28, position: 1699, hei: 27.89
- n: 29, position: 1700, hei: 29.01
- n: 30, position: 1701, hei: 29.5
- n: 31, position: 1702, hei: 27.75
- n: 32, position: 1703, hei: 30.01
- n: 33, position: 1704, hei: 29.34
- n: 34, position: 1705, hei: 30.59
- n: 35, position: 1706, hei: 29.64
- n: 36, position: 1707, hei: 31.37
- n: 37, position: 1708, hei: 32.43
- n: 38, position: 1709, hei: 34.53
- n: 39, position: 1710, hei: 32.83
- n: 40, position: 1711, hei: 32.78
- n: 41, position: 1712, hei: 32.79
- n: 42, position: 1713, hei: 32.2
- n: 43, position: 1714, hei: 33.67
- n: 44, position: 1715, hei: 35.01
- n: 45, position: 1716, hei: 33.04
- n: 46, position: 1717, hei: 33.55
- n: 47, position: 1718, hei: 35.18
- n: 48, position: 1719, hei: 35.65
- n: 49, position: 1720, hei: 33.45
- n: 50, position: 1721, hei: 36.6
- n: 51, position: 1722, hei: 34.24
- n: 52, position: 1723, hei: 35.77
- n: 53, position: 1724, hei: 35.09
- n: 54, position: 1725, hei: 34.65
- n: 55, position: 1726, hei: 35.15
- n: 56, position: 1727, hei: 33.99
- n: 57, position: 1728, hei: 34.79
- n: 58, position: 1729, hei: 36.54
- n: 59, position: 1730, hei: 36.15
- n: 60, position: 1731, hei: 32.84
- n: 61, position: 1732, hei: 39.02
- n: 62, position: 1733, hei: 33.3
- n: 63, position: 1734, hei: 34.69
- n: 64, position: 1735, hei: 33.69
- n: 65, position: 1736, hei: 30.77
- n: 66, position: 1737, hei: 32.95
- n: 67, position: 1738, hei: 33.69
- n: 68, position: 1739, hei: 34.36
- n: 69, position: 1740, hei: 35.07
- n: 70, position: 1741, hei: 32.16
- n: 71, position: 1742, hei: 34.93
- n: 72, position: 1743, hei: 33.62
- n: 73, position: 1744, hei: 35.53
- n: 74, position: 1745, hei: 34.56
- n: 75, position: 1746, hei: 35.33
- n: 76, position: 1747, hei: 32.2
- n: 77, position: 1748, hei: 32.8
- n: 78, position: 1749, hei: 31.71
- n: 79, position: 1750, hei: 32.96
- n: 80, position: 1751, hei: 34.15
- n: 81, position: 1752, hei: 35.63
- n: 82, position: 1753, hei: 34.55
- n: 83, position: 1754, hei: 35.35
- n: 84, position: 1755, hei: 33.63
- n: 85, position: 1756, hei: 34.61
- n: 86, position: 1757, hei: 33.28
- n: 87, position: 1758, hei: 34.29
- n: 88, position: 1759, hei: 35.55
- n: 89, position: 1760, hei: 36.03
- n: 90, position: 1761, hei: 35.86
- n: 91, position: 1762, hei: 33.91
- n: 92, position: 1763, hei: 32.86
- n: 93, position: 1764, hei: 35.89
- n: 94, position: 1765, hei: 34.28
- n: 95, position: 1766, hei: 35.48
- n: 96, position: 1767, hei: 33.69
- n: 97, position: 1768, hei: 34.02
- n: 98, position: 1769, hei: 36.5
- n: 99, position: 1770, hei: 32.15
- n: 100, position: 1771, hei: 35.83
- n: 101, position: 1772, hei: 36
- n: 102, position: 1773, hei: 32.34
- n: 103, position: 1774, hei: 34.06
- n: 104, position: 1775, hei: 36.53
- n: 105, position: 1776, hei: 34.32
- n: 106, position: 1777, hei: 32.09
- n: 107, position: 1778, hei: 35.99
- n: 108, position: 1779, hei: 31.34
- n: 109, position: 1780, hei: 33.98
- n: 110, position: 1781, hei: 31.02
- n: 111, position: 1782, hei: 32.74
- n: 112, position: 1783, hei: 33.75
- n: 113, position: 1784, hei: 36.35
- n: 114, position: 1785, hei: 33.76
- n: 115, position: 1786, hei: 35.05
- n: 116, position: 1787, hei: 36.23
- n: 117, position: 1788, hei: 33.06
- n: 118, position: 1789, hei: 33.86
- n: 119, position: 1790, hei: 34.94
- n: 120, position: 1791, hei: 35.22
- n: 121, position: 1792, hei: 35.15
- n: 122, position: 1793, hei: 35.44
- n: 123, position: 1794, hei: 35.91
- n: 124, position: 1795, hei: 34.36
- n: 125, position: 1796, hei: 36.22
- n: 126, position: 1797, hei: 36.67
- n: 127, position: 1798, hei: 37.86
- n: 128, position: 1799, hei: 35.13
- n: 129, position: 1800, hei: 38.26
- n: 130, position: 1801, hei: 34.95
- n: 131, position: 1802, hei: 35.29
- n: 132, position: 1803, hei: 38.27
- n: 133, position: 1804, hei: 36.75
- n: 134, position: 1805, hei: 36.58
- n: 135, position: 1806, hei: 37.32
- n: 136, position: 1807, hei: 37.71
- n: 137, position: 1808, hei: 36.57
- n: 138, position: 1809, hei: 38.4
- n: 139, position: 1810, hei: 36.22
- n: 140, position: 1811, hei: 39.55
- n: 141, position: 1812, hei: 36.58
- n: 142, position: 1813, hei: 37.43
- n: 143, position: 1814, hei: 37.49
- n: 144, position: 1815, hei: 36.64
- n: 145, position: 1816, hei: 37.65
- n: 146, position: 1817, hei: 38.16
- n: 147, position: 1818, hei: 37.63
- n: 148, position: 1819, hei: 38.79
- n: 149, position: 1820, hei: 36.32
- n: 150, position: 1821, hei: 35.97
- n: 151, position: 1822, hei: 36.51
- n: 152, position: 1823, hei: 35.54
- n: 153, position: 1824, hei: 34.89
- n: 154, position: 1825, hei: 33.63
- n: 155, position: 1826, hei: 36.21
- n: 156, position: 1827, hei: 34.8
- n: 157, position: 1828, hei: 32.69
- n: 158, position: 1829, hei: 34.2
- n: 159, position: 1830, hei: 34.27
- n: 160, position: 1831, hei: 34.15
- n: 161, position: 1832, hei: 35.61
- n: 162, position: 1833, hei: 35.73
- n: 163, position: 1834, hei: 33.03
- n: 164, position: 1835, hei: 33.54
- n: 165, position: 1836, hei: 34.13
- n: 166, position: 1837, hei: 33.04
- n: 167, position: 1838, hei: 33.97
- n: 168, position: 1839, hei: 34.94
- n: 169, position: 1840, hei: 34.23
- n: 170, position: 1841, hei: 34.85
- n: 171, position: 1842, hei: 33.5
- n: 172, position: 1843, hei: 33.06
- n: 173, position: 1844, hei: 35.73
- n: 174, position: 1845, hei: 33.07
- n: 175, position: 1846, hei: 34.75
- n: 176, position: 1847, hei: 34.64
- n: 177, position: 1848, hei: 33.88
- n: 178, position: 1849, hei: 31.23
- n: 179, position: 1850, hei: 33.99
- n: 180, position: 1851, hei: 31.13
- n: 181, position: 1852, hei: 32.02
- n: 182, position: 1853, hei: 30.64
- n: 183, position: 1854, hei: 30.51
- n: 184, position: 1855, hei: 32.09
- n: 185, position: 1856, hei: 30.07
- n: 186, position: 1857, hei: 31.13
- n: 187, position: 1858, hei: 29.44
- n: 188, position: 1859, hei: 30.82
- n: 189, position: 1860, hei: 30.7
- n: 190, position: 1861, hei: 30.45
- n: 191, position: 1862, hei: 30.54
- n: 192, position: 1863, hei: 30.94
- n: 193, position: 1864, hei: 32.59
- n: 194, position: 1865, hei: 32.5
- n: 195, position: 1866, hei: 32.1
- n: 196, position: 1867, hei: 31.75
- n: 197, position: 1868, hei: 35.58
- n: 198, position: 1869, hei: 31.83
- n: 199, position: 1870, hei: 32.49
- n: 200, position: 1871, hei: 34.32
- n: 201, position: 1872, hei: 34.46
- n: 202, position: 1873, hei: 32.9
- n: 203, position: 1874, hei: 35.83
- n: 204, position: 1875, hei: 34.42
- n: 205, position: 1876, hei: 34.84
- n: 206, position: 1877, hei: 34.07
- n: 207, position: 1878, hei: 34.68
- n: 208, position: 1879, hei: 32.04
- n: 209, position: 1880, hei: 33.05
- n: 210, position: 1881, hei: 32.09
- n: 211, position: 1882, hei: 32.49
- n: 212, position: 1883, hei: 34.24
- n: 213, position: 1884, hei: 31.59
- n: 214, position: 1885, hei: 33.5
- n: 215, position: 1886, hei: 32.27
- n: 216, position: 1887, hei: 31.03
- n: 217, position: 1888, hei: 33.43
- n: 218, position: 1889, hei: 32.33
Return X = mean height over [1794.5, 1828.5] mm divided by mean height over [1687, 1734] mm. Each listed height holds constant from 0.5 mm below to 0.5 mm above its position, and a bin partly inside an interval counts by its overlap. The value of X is 1.16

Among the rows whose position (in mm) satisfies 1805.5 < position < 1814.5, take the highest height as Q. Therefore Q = 39.55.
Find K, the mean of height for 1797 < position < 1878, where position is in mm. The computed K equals 34.5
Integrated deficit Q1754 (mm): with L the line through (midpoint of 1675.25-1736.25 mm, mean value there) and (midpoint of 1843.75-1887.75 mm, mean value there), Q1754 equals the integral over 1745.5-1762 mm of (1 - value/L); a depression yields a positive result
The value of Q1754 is -1.5 mm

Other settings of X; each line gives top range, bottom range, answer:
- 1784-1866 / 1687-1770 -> 1.06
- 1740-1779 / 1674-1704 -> 1.23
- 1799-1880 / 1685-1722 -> 1.14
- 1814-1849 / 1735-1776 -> 1.02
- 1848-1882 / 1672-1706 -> 1.13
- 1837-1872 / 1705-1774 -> 0.95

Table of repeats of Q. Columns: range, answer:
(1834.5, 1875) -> 35.83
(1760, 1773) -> 36.5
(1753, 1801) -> 38.26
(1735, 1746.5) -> 35.53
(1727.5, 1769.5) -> 39.02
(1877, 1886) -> 34.68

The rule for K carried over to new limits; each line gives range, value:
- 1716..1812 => 34.8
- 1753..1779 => 34.5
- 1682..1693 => 26.3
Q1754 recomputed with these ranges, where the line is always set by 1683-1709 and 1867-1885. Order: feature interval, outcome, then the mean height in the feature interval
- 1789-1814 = -4.3 mm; 36.5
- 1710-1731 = -4.3 mm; 34.4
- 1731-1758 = -4.3 mm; 34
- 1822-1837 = -1.1 mm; 34.5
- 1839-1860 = 0.1 mm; 32.6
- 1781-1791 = -1.2 mm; 34.3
